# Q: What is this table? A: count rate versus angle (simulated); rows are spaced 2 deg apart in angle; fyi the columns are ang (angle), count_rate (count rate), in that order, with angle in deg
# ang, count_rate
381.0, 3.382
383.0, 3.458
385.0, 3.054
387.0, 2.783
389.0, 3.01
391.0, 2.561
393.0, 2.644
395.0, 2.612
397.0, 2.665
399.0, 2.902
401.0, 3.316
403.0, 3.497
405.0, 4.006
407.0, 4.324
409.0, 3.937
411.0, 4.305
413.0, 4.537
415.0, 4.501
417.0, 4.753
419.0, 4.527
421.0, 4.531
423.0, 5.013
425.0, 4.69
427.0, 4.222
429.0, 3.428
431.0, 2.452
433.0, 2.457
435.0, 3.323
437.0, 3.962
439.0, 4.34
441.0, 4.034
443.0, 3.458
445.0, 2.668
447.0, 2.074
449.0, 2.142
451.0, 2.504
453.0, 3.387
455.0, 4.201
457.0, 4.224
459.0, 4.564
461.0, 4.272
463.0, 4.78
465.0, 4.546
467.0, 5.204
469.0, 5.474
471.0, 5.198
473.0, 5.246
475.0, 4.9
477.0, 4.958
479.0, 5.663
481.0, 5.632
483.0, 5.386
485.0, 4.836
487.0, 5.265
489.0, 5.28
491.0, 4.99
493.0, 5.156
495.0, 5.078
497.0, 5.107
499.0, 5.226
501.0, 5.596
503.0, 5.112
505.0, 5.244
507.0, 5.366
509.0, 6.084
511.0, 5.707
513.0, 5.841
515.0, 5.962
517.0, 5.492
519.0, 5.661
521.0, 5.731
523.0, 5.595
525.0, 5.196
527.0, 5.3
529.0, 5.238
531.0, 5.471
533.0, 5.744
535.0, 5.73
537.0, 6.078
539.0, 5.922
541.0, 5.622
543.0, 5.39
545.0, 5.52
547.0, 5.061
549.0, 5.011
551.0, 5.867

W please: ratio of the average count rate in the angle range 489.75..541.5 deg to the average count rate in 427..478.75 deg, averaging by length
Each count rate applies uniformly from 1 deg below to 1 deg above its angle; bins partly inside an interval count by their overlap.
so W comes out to 1.40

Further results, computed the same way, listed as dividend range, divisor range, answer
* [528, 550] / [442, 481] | 1.31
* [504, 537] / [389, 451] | 1.57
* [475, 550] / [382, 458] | 1.53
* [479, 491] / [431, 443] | 1.51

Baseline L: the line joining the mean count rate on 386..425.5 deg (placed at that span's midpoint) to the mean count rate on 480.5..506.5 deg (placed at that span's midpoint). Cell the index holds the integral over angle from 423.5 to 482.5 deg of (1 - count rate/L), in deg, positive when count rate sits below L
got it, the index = 6.2 deg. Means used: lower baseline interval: 3.74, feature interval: 4.09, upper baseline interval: 5.22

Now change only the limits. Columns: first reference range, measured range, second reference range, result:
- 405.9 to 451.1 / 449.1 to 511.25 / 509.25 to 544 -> -2.00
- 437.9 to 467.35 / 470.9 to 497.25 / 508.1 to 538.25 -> -3.56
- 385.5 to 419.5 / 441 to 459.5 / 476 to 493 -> 5.28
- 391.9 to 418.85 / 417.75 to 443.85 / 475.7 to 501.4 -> 1.70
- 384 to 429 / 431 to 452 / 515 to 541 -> 5.91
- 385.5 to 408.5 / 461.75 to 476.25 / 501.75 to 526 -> -1.22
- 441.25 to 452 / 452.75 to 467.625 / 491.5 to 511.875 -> -4.86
